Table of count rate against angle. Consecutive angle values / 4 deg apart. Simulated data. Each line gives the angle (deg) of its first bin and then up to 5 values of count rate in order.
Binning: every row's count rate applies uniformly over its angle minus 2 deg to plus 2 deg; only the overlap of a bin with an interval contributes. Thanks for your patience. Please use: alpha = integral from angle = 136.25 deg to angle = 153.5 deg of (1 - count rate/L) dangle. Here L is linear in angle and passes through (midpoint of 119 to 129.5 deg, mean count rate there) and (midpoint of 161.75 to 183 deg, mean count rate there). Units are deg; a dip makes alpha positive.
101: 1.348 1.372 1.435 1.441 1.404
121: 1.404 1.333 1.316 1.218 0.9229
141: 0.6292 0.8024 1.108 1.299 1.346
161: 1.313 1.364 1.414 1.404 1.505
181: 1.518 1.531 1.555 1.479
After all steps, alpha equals 5.79 deg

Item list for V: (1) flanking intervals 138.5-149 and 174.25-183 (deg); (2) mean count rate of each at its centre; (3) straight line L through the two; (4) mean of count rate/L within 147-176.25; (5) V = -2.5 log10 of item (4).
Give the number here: -0.16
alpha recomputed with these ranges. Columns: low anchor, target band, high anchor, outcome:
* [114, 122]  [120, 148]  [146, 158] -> 5.1 deg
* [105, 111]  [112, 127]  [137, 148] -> -2.3 deg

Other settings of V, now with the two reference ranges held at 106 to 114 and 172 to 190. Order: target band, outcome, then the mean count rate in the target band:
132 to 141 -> 0.458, 0.956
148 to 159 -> 0.168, 1.26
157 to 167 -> 0.111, 1.34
